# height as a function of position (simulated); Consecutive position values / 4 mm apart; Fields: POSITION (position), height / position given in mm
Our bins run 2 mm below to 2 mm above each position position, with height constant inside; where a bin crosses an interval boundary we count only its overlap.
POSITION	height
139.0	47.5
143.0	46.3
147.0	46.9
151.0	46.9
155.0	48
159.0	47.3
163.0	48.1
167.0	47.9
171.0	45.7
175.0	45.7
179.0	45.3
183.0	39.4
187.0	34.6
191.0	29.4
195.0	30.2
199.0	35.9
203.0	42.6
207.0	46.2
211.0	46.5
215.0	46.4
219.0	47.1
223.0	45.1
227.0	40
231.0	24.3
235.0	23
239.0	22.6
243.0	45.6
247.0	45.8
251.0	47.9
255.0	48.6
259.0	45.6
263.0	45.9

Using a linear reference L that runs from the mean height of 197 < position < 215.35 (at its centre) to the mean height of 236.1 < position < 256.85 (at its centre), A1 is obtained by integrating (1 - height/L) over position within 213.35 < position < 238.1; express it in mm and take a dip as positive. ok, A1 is 3.22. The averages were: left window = 43.3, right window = 41.2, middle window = 36.9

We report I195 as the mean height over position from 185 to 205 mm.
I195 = 34.5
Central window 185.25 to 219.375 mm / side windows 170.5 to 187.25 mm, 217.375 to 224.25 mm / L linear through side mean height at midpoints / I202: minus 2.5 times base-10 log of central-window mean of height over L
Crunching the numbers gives 0.13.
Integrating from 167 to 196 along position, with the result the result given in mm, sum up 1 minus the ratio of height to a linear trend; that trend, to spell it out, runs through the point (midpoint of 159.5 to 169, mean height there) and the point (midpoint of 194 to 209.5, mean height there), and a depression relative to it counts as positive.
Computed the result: 3.1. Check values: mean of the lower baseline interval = 47.9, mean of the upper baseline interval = 39.5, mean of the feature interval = 39.5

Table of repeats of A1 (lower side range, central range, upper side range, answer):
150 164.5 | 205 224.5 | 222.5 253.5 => -3.2 mm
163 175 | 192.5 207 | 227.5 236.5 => -0.3 mm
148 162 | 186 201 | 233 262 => 4.0 mm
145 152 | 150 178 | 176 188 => -1.9 mm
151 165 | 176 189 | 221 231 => 1.3 mm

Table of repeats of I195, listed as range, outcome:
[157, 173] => 47.2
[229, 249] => 32.3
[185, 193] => 32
